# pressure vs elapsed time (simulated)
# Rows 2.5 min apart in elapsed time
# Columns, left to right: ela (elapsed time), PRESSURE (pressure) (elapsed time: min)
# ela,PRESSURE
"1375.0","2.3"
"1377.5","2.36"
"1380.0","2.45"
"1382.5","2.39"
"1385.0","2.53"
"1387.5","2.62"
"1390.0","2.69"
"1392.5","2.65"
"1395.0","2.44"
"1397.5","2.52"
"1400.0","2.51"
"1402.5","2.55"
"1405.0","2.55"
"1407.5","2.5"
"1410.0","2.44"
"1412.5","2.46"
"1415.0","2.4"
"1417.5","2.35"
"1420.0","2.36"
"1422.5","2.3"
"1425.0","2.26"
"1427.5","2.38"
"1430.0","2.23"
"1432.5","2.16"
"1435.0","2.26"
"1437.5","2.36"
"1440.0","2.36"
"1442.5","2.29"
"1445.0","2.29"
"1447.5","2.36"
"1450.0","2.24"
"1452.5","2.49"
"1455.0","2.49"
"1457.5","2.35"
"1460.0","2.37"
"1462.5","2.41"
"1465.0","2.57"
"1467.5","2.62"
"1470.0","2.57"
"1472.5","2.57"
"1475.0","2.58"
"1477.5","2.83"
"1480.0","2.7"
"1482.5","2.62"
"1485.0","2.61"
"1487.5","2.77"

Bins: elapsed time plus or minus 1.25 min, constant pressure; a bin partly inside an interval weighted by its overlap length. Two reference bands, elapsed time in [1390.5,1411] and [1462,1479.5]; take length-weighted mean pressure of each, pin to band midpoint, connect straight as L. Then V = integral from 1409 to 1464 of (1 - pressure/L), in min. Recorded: 4.7 min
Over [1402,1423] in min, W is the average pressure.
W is 2.44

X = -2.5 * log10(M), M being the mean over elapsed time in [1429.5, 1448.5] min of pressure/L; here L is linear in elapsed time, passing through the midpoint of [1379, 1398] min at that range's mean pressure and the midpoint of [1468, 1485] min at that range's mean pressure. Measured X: 0.14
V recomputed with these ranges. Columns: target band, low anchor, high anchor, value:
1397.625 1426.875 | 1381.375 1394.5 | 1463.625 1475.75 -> 1.6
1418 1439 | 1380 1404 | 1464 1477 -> 2.2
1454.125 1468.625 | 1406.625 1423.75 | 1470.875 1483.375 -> 0.7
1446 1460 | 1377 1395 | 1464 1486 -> 1.2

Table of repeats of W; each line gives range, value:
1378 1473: 2.43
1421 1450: 2.29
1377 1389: 2.48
